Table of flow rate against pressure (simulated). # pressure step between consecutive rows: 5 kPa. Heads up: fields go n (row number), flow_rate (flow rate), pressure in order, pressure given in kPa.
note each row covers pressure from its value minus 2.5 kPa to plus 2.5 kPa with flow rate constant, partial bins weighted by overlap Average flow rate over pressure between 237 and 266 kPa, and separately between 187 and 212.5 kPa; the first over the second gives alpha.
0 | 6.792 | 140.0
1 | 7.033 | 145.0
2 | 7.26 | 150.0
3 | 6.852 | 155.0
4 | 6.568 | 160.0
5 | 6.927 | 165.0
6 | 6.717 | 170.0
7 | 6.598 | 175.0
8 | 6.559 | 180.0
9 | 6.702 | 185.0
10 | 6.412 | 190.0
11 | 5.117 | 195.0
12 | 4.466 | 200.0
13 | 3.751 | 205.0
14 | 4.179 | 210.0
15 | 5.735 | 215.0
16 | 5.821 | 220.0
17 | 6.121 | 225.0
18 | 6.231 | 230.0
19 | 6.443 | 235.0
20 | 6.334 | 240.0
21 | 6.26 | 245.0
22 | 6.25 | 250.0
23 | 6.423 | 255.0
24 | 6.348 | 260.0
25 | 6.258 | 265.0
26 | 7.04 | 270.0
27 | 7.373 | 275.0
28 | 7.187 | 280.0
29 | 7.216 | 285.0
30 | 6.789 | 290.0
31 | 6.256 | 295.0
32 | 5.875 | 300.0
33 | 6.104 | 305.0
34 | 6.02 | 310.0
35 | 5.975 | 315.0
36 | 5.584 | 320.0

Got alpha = 1.3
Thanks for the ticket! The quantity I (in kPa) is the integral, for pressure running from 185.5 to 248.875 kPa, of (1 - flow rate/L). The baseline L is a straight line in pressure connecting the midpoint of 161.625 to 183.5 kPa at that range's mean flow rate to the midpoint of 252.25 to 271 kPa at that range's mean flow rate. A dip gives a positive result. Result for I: 9.2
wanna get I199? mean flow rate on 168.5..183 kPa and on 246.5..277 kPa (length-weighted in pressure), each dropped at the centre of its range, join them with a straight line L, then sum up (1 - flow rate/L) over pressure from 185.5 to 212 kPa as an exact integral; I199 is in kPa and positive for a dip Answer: 6.7 kPa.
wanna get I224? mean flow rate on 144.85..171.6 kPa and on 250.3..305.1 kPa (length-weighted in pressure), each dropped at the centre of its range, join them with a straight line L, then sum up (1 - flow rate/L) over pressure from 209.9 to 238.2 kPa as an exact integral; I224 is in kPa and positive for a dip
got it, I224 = 3.5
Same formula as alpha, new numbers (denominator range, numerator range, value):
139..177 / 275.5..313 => 0.95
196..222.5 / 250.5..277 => 1.38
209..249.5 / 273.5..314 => 1.10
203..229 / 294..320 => 1.15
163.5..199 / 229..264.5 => 1.00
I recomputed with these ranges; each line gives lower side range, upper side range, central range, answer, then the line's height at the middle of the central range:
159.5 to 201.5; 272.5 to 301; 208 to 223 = 2.65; 6.44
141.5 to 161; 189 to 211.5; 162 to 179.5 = -1.96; 6.06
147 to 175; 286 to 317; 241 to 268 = 0.45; 6.43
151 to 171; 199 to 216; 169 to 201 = -3.05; 5.58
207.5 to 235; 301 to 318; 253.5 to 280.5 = -4.14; 5.85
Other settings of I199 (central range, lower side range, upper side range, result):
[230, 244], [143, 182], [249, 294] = 0.90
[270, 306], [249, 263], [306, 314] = -3.35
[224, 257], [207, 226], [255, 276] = -1.68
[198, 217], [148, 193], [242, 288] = 6.24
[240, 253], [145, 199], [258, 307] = 0.66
